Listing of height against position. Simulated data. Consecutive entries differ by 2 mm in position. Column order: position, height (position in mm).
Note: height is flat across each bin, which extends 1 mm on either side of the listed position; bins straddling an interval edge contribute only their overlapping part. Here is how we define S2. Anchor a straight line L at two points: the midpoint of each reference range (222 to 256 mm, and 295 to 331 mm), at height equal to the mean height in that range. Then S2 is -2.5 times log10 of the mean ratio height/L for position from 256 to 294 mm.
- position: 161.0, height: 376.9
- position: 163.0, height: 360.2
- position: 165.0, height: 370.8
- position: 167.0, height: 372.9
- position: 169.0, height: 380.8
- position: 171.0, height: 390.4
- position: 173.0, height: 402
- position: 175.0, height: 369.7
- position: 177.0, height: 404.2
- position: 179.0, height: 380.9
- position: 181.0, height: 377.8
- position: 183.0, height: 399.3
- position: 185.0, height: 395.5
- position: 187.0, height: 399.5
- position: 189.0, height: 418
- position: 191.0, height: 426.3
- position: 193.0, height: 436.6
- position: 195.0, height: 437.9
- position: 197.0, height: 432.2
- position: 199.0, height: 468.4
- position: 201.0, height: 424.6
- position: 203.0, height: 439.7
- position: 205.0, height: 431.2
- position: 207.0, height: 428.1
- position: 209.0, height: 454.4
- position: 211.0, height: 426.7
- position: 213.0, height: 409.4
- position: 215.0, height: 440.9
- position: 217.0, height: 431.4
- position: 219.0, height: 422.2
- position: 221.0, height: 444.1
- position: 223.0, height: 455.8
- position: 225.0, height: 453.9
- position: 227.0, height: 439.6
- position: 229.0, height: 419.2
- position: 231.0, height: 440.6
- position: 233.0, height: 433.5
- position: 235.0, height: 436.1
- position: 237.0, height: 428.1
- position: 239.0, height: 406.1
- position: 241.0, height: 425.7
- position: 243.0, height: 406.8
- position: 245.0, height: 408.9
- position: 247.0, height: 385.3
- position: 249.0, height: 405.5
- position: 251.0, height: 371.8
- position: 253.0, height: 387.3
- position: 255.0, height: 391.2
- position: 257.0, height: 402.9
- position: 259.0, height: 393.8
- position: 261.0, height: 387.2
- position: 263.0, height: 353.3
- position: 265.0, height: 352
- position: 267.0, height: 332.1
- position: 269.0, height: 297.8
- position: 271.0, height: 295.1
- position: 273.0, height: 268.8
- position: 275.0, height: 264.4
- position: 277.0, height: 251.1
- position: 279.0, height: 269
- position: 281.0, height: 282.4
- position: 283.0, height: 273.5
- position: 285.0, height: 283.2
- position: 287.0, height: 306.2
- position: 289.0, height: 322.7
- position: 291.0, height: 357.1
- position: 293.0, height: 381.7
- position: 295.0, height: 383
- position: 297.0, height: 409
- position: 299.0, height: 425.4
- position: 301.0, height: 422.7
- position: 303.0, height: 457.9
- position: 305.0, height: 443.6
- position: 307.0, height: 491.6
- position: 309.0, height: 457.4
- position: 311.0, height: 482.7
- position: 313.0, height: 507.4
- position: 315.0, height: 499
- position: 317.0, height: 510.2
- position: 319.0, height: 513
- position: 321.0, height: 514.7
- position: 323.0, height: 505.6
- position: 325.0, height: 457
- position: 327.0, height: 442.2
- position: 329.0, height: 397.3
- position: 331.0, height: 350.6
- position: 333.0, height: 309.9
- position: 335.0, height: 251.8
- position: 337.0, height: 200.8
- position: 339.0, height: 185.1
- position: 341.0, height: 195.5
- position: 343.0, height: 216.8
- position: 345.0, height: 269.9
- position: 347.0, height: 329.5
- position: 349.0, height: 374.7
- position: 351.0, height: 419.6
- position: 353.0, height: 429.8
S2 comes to 0.34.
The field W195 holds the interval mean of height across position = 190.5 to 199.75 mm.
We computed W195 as 440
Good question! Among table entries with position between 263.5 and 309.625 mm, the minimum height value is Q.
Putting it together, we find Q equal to 251.1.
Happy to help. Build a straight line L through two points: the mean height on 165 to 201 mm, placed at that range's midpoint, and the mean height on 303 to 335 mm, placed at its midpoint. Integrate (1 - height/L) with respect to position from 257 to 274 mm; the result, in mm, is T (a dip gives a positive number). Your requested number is 3.7 mm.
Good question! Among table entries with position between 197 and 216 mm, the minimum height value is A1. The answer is 409.4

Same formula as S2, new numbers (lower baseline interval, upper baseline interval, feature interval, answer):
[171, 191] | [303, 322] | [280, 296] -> 0.41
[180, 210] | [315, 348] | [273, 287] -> 0.37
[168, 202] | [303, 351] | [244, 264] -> 0.03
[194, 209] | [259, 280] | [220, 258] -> -0.14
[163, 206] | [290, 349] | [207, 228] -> -0.09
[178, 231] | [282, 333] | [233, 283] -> 0.18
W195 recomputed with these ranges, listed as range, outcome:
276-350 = 371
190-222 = 435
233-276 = 373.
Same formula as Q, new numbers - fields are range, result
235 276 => 264.4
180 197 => 377.8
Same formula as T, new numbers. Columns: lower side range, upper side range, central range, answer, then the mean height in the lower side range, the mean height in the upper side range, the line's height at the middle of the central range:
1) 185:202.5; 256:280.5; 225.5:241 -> -2.4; 429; 321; 372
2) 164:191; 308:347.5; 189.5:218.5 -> -3.4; 391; 380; 389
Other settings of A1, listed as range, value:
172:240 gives 369.7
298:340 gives 185.1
